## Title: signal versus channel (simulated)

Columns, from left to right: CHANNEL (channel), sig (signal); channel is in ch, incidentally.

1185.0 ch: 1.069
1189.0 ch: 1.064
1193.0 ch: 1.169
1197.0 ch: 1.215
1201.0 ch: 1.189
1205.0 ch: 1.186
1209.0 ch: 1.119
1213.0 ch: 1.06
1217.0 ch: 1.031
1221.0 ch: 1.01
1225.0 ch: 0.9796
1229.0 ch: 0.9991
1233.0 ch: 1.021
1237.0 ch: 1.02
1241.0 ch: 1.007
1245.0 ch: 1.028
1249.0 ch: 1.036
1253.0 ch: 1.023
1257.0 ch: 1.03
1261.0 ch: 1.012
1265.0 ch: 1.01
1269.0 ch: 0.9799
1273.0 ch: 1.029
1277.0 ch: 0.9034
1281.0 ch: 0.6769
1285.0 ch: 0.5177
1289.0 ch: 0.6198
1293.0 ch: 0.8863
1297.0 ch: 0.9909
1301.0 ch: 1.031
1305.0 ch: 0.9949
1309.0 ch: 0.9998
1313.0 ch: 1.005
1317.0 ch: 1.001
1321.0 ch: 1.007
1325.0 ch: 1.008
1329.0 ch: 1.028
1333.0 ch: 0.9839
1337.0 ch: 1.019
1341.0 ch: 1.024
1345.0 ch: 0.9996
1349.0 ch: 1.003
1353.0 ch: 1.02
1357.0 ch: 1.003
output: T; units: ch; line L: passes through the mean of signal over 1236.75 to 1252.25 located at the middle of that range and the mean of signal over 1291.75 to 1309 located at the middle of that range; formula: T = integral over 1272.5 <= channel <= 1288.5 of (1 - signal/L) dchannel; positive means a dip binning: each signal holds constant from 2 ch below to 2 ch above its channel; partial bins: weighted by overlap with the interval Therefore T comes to 4.1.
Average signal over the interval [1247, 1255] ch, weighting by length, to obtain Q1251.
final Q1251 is 1.03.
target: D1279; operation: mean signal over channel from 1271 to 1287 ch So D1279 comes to 0.782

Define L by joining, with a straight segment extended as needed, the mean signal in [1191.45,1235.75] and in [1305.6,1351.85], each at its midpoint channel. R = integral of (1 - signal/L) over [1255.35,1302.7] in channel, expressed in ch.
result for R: 7.0 ch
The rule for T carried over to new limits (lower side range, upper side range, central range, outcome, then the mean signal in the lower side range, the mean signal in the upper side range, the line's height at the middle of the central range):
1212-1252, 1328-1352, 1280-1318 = 5.19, 1.02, 1.01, 1.01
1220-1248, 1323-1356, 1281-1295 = 4.65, 1.01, 1.01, 1.01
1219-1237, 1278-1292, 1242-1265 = -4.96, 1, 0.646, 0.844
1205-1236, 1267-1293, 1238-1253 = -1.38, 1.04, 0.795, 0.938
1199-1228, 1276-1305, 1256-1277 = -2.46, 1.08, 0.813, 0.896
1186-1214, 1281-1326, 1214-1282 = 2.47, 1.14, 0.902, 1.03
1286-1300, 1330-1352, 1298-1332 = -3.80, 0.824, 1.01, 0.908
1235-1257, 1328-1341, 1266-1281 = 1.26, 1.02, 1.01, 1.02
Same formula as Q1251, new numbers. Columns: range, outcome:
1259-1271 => 1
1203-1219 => 1.1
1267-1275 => 1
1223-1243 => 1.01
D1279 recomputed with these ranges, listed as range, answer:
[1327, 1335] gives 1.01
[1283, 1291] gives 0.569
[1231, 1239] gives 1.02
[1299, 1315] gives 1.01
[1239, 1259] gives 1.02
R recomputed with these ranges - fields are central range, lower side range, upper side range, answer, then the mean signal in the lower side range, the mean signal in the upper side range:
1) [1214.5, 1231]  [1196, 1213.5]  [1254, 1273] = 1.6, 1.16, 1.01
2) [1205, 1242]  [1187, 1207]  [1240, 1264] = 2.0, 1.16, 1.02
